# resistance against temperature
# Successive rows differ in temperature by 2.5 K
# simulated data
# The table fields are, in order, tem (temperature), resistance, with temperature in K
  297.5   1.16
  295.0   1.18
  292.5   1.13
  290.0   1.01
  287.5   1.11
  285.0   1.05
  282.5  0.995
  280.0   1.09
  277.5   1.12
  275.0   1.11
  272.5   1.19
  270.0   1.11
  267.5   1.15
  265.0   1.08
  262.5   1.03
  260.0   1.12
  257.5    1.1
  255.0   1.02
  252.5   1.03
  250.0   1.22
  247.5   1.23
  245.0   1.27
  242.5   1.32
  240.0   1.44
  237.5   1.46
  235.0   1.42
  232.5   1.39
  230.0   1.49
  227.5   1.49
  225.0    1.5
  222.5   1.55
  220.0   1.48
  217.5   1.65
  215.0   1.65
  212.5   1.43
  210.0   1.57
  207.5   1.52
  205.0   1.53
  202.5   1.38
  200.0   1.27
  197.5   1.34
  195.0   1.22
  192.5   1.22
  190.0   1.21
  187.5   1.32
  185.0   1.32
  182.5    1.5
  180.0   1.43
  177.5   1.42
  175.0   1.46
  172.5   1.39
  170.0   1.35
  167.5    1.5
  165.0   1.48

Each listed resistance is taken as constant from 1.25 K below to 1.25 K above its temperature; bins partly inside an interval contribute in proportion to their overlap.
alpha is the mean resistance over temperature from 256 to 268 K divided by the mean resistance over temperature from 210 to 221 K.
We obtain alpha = 0.70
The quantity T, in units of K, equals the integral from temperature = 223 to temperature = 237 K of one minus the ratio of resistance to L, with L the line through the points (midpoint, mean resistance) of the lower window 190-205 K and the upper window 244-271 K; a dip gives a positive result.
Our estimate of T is -3.01 K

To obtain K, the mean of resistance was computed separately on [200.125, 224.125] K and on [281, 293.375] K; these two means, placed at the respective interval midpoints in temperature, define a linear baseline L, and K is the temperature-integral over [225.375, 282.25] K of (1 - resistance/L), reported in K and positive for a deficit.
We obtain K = 1.90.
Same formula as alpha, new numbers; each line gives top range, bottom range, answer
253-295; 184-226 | 0.77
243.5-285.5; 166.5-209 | 0.81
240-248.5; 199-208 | 0.91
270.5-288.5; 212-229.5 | 0.71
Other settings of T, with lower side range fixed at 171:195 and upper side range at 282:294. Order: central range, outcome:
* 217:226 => -2.1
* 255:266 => 0.6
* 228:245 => -2.9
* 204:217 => -2.7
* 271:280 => -0.3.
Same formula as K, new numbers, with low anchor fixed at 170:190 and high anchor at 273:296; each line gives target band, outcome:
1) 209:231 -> -4.5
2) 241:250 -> -0.5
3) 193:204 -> 0.3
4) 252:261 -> 0.8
